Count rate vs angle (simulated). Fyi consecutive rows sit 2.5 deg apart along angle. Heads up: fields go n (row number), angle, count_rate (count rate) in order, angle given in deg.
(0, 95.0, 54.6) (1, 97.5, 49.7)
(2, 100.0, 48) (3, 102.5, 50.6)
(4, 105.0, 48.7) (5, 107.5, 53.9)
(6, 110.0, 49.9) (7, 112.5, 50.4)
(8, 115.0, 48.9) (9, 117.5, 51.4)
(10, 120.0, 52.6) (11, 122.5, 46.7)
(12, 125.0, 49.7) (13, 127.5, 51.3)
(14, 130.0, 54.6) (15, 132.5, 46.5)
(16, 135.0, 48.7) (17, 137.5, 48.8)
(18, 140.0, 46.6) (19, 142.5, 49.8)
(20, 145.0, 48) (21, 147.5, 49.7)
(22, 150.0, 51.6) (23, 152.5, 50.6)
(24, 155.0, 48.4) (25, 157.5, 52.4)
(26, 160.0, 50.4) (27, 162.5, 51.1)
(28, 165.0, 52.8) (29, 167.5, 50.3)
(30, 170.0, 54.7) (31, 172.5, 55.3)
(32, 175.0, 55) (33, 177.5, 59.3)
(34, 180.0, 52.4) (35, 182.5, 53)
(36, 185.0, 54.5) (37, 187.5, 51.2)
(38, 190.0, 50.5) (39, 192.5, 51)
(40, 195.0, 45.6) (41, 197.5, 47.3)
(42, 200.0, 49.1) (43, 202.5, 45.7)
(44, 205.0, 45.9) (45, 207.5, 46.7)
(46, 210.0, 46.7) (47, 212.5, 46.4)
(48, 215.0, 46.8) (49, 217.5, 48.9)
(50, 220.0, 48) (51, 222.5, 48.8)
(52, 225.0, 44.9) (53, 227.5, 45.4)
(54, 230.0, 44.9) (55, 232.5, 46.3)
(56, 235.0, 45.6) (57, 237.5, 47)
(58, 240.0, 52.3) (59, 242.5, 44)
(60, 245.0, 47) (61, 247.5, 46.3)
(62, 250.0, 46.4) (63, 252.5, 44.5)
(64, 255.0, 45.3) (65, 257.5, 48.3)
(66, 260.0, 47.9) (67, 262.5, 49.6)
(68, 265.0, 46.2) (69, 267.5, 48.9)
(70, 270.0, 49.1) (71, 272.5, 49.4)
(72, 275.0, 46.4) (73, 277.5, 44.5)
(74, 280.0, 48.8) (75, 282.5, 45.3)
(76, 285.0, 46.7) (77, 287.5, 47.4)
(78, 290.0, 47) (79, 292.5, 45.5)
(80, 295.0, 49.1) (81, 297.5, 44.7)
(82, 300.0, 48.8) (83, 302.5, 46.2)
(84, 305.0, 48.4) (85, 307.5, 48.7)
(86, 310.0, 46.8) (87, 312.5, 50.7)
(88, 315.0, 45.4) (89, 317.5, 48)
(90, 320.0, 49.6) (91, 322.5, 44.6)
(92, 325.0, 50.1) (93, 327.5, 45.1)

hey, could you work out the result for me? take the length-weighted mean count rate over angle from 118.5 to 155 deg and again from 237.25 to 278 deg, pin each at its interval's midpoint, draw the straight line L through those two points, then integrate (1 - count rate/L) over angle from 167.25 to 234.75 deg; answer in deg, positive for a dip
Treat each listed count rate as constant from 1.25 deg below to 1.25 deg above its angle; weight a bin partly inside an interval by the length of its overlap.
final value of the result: -1.33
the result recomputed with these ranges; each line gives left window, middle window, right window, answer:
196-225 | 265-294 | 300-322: 0.32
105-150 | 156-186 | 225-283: -2.79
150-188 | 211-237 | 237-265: 1.25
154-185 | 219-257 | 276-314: 2.58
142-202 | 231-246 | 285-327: 0.74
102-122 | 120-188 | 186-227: -2.68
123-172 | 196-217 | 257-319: 0.97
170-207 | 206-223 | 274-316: 0.94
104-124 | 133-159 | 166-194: 1.20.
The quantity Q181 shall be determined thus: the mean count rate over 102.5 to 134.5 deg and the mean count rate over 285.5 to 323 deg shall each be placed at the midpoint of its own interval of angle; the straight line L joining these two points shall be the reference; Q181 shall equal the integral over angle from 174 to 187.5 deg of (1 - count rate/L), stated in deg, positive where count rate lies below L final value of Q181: -1.4 deg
